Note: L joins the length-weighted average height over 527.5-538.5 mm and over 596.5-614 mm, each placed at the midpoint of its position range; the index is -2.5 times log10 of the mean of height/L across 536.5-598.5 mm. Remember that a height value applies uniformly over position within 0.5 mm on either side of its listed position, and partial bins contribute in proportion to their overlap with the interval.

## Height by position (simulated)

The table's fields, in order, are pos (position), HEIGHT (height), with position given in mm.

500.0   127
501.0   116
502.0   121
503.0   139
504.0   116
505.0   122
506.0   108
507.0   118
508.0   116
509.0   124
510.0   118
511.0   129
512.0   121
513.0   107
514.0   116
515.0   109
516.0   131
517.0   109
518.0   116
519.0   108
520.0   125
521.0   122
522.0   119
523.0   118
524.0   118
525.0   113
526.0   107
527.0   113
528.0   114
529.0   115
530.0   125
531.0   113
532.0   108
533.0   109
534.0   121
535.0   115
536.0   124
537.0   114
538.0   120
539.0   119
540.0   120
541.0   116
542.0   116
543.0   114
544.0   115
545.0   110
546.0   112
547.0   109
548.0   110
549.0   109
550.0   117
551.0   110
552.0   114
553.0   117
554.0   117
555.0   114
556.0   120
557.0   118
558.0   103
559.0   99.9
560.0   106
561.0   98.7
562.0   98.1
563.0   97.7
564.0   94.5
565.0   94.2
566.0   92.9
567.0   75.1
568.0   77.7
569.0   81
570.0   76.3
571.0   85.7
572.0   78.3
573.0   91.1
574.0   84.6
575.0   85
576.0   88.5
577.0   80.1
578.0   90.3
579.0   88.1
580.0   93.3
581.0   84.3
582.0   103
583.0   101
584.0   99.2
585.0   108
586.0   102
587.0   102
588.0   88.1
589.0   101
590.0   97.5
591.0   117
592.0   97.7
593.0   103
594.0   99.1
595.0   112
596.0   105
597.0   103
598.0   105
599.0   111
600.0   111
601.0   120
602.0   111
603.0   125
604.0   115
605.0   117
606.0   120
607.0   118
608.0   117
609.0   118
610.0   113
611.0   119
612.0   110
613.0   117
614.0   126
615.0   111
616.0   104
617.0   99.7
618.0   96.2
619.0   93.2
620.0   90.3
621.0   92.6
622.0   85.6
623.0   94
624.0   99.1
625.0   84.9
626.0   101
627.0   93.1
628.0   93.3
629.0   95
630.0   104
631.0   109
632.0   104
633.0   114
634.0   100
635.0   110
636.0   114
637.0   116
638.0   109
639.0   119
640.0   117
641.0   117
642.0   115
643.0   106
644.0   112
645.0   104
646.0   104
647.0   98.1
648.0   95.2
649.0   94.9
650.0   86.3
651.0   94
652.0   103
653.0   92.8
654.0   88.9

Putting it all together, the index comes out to 0.141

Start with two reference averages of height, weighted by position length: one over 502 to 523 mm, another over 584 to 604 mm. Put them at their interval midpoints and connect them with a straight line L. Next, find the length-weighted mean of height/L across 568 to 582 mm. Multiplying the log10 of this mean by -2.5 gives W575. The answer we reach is 0.27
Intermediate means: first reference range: 119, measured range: 85.5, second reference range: 106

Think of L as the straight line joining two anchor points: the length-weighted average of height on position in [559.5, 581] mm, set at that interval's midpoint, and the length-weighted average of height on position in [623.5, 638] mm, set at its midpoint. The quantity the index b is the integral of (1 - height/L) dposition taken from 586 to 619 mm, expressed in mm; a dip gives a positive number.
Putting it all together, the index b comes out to -4.5 mm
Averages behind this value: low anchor 88.3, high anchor 103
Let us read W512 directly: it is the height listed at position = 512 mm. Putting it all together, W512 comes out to 121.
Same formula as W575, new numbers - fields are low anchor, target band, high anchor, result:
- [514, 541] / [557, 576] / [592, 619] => 0.25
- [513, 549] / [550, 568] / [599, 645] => 0.09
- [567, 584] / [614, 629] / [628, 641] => 0.08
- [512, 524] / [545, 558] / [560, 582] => -0.15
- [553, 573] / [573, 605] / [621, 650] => -0.02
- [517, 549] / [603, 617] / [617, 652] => -0.10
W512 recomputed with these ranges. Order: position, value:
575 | 85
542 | 116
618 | 96.2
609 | 118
